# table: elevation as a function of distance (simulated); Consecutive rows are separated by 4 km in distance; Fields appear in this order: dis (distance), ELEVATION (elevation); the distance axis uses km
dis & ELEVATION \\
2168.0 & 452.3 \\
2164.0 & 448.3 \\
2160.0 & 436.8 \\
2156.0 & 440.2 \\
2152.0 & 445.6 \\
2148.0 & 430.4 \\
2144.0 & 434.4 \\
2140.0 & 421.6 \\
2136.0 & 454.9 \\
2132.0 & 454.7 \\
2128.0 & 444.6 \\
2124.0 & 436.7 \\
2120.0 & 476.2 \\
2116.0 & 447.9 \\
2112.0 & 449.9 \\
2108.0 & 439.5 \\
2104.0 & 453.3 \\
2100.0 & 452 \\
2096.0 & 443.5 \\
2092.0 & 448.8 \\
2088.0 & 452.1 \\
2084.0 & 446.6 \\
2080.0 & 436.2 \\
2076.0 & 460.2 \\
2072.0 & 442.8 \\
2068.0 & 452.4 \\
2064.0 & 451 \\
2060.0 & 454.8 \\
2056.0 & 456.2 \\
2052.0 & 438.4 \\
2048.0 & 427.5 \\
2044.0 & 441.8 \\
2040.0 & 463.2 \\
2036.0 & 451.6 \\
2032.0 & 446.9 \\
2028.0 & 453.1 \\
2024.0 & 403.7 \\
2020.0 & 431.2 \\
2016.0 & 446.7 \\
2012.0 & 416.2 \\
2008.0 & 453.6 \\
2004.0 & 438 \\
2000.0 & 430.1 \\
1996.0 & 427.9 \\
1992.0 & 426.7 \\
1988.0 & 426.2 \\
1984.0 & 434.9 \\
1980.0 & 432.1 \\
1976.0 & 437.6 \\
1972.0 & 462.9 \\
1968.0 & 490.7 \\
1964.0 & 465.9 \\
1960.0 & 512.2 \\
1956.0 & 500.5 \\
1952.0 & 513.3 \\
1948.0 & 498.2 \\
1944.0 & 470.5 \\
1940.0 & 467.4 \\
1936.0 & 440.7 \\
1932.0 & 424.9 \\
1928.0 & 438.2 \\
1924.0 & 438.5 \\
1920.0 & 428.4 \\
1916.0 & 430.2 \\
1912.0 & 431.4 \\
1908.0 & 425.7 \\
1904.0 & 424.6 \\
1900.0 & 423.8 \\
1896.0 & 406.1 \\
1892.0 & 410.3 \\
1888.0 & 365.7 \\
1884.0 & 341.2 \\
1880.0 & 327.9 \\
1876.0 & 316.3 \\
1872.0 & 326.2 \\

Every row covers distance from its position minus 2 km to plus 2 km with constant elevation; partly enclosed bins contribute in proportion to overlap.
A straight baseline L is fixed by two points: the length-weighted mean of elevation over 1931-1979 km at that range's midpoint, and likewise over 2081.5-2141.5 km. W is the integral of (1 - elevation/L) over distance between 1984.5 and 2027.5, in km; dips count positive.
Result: 3.2 km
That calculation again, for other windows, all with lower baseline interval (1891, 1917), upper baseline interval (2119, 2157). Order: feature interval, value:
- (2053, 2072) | -0.7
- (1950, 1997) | -3.7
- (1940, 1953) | -1.9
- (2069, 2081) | -0.3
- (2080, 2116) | -0.7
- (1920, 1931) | -0.3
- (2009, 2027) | 0.2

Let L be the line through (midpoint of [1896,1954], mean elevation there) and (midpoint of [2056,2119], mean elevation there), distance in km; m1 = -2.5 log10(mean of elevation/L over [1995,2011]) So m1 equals 0.03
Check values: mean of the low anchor 445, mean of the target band 437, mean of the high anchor 449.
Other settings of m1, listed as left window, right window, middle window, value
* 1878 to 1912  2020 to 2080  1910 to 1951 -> -0.110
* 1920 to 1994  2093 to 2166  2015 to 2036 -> 0.040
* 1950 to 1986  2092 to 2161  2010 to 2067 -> 0.044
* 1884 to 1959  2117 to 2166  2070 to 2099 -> -0.011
